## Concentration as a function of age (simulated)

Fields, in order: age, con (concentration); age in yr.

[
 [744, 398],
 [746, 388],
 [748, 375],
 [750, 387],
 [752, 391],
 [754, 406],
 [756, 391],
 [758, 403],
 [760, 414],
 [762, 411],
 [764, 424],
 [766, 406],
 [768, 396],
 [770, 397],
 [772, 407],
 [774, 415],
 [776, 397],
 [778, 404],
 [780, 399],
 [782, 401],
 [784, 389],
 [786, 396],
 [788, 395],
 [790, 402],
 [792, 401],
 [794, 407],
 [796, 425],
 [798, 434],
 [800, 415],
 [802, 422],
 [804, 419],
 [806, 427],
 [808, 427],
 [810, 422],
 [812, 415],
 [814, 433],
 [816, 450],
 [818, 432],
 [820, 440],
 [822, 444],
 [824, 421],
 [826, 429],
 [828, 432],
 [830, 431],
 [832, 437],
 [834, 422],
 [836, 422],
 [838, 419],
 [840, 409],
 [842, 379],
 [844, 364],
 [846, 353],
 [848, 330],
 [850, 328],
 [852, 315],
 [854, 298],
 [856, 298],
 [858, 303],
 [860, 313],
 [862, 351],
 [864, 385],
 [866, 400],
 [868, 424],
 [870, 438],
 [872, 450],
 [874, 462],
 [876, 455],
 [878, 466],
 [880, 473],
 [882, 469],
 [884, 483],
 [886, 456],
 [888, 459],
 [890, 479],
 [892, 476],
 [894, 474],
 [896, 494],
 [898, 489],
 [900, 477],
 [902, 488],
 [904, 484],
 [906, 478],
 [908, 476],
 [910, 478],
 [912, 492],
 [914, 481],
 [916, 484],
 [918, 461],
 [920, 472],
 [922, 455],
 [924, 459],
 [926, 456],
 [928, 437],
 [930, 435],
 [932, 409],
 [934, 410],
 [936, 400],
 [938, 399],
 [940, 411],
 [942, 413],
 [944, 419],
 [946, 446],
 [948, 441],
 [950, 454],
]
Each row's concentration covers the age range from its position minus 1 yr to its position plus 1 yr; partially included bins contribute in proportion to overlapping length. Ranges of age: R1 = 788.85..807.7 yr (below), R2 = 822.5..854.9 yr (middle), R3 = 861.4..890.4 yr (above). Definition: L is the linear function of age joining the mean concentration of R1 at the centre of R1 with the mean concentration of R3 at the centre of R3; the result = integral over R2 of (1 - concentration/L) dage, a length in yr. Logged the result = 3.2 yr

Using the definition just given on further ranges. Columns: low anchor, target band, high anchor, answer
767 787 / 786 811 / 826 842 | -0.4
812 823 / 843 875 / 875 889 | 6.5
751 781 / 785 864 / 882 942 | 5.4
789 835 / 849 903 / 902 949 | 2.0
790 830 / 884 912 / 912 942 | -2.6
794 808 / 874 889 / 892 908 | 0.2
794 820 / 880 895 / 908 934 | -0.7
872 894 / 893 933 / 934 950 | -2.3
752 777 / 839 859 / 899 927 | 4.8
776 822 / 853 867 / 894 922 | 3.6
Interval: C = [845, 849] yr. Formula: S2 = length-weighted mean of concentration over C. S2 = 342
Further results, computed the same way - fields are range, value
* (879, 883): 471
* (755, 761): 403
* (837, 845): 393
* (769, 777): 404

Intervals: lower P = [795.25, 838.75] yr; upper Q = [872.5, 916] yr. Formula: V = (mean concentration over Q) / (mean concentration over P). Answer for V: 1.1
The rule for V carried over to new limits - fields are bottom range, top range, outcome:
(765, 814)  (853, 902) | 1.05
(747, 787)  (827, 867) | 0.92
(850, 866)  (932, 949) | 1.27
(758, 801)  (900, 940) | 1.12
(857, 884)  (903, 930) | 1.12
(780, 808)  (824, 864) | 0.91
